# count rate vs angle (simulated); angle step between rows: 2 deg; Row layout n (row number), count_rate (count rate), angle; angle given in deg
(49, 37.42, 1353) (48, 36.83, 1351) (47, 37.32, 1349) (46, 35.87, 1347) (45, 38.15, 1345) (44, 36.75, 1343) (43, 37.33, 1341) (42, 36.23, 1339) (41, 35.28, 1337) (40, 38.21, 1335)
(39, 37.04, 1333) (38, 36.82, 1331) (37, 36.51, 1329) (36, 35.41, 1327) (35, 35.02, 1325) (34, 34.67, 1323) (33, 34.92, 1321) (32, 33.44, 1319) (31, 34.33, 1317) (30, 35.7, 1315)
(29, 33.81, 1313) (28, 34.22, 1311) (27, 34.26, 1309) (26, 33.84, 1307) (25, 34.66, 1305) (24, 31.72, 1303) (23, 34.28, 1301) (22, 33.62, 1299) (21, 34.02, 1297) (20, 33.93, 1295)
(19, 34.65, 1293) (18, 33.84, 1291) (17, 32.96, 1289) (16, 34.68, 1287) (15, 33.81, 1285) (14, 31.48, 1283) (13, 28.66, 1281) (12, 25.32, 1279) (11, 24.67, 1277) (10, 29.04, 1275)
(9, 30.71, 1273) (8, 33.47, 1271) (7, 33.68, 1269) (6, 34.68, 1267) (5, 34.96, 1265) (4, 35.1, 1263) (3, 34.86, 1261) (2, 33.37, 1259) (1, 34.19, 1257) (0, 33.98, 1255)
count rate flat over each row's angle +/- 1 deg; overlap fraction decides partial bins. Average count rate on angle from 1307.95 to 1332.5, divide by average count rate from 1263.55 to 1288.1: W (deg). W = 1.1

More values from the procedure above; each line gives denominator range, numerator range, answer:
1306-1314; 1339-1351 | 1.09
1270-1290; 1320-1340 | 1.18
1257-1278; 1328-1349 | 1.13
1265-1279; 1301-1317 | 1.10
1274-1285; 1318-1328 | 1.22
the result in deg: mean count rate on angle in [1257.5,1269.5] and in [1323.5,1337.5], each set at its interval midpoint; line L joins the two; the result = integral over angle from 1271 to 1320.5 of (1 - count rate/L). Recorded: 3.9 deg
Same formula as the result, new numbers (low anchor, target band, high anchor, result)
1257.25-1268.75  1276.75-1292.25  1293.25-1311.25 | 1.41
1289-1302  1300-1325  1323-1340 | 0.60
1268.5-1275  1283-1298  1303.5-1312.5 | -0.34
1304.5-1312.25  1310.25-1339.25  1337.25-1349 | 0.00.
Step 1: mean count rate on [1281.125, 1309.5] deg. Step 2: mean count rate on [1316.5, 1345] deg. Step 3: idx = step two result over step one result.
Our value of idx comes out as 1.07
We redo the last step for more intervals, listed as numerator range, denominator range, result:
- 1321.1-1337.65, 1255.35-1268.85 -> 1.05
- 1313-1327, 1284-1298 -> 1.02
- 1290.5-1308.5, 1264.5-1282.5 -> 1.11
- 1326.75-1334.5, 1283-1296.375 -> 1.08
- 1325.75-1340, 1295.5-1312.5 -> 1.08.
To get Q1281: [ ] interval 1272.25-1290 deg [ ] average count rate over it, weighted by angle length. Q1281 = 30.1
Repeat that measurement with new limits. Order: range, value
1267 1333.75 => 33.3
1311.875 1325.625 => 34.5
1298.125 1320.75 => 34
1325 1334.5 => 36.4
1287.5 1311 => 33.8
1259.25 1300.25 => 32.4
